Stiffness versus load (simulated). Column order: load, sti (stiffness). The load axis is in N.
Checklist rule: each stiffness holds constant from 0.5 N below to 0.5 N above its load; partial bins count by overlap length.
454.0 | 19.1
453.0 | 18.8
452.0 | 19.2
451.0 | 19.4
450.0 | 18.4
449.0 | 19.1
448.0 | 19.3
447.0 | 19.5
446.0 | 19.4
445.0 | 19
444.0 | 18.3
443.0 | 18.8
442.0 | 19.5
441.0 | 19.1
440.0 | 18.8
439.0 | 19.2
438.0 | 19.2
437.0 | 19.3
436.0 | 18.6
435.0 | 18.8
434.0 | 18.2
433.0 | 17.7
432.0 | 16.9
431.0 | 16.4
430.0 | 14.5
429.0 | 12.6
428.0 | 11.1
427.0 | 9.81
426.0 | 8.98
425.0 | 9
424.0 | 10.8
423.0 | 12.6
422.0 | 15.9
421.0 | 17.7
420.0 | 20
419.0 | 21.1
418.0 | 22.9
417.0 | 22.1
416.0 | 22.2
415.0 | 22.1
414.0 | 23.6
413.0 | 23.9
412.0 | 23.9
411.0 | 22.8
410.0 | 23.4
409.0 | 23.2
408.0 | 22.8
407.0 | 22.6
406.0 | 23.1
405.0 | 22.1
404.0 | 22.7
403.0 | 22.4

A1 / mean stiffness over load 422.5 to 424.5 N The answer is 11.7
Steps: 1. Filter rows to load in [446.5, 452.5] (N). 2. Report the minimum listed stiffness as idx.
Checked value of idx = 18.4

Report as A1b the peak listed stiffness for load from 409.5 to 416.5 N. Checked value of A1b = 23.9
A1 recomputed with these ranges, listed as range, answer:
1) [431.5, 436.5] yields 18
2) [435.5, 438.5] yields 19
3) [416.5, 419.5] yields 22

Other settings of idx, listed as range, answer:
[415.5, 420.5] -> 20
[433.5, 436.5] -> 18.2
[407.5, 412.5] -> 22.8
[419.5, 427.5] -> 8.98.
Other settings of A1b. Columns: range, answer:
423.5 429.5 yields 12.6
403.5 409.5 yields 23.2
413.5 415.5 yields 23.6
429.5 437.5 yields 19.3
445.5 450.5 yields 19.5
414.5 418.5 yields 22.9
